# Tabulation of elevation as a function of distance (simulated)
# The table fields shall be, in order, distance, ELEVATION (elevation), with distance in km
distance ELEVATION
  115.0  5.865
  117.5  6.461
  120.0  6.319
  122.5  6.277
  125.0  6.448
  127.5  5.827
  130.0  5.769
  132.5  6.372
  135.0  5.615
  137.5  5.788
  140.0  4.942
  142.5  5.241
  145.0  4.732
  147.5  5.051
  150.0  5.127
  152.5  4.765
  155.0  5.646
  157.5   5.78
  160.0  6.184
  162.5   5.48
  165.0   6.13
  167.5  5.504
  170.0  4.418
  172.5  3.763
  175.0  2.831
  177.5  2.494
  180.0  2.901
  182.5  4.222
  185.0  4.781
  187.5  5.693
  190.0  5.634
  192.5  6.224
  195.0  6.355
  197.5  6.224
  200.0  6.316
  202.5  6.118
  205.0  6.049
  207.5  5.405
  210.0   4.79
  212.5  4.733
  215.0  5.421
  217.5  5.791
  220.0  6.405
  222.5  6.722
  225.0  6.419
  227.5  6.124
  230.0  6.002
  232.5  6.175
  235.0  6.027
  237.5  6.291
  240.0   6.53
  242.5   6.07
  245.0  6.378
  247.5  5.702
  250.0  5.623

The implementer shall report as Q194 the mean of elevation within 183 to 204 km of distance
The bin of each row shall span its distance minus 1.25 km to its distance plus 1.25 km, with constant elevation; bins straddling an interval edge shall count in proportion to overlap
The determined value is 5.86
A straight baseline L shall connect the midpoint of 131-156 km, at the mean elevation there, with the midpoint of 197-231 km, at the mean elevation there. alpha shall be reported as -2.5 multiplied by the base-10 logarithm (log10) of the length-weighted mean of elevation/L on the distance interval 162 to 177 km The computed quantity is 0.21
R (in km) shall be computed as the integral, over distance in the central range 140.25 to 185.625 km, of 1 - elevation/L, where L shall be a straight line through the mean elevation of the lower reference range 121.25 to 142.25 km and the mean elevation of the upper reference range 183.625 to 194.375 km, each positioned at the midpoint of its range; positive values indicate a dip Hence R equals 7.9 km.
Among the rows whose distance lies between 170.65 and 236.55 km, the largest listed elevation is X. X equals 6.722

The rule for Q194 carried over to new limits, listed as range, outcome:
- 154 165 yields 5.82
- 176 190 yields 4.14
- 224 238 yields 6.16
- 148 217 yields 5.15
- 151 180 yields 4.74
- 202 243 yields 5.94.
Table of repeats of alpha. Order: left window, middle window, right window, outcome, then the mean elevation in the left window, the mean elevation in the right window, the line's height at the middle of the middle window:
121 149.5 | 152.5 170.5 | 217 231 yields 0.05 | 5.63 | 6.27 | 5.82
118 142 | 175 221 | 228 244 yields 0.16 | 5.92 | 6.18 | 6.09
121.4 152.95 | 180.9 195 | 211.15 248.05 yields 0.09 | 5.55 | 6.06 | 5.83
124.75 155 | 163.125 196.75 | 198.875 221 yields 0.18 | 5.45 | 5.66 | 5.57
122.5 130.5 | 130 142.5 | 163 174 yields 0.03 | 6.08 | 4.94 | 5.81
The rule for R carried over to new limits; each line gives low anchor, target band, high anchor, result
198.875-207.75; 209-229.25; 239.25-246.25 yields 1.1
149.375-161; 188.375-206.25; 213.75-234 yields -0.7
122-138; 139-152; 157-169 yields 2.0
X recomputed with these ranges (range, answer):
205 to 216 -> 6.049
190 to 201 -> 6.355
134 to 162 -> 6.184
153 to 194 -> 6.224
